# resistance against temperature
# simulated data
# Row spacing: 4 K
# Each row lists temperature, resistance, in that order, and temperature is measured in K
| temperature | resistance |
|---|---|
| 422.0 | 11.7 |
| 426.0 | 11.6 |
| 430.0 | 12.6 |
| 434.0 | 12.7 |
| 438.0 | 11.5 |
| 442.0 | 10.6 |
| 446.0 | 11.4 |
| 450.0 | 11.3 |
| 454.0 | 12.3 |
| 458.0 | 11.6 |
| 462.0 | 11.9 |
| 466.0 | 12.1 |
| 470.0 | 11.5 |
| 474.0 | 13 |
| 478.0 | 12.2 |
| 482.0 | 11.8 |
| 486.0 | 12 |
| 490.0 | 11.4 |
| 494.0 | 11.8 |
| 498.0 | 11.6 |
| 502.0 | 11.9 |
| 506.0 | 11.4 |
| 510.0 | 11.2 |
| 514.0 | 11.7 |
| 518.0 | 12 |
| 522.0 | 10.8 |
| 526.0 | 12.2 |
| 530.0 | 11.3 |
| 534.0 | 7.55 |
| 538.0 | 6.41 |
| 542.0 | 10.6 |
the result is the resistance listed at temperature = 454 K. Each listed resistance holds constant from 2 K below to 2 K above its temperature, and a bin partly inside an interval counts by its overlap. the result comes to 12.3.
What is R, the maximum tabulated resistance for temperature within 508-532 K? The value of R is 12.2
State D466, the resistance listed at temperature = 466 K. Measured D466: 12.1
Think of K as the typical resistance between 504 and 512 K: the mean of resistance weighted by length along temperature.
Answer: 11.3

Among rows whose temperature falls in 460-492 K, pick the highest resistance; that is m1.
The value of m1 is 13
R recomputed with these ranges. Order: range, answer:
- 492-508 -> 11.9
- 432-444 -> 12.7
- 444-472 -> 12.3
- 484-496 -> 12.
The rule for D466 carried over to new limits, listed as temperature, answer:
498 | 11.6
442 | 10.6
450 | 11.3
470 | 11.5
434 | 12.7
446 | 11.4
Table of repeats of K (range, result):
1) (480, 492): 11.7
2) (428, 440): 12.3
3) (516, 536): 10.8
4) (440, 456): 11.4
